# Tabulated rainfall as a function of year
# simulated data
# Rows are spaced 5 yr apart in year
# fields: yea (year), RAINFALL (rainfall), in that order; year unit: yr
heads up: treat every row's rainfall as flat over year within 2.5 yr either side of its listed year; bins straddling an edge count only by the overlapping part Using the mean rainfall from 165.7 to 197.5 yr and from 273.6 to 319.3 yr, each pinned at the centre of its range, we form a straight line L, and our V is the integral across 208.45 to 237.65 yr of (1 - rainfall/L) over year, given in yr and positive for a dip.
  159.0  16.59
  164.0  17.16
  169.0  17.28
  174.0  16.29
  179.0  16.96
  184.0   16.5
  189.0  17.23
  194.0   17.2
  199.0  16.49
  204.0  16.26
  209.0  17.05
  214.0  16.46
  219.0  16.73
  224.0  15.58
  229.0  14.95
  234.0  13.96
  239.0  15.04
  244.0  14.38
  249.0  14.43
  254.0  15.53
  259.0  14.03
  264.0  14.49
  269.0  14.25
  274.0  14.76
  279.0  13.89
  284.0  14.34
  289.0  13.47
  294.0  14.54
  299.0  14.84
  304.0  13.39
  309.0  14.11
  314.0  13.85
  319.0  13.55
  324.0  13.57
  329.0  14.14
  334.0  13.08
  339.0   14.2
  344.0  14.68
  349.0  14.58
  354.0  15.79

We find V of 0.4 yr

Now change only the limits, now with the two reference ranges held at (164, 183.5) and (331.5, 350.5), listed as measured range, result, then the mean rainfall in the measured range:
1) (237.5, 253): 1.0 yr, 14.7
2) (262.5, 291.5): 1.9 yr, 14.2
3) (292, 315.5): 0.9 yr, 14.2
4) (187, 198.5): -0.4 yr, 17.1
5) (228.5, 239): 0.9 yr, 14.5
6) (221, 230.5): 0.4 yr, 15.4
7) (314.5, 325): 0.6 yr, 13.6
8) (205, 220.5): -0.5 yr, 16.7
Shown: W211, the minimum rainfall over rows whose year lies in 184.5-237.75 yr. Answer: 13.96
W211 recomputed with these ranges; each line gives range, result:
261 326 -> 13.39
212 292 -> 13.47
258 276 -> 14.03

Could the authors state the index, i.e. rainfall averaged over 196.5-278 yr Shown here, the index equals 15.2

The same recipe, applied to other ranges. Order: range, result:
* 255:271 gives 14.4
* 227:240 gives 14.6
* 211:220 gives 16.6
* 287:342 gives 13.9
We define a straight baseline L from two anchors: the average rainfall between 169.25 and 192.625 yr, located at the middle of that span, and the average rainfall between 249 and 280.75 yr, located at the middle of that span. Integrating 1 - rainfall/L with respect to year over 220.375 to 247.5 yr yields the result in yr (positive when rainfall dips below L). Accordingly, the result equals 0.90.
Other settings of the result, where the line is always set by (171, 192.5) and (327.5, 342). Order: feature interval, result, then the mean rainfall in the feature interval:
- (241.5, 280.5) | 1.9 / 14.5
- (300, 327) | 0.9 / 13.8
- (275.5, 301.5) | 0.8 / 14.2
